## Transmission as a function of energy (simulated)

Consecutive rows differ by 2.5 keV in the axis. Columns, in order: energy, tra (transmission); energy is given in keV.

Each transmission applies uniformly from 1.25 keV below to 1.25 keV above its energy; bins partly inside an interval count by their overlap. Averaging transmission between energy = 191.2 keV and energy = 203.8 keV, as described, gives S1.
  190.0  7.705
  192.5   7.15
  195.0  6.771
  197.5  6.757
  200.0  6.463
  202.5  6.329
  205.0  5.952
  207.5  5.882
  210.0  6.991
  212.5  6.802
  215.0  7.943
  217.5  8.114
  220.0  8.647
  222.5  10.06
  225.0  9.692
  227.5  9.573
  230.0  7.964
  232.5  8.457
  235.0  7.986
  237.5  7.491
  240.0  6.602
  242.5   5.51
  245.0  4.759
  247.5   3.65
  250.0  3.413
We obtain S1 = 6.7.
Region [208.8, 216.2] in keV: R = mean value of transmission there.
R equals 7.24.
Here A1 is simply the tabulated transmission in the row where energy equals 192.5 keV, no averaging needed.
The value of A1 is 7.15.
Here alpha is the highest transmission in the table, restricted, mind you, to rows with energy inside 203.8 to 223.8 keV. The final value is 10.06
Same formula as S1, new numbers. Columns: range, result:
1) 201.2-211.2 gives 6.29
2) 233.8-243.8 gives 6.88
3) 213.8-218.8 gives 8.04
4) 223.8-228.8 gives 9.62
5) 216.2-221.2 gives 8.37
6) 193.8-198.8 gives 6.76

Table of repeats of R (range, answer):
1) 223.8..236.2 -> 8.73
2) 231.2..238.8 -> 7.97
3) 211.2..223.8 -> 8.31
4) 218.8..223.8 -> 9.36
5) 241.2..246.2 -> 5.15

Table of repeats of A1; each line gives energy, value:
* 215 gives 7.943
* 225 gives 9.692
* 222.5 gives 10.06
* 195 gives 6.771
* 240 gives 6.602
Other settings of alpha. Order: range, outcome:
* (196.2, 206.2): 6.757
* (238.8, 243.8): 6.602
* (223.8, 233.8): 9.692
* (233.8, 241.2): 7.986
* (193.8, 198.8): 6.771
